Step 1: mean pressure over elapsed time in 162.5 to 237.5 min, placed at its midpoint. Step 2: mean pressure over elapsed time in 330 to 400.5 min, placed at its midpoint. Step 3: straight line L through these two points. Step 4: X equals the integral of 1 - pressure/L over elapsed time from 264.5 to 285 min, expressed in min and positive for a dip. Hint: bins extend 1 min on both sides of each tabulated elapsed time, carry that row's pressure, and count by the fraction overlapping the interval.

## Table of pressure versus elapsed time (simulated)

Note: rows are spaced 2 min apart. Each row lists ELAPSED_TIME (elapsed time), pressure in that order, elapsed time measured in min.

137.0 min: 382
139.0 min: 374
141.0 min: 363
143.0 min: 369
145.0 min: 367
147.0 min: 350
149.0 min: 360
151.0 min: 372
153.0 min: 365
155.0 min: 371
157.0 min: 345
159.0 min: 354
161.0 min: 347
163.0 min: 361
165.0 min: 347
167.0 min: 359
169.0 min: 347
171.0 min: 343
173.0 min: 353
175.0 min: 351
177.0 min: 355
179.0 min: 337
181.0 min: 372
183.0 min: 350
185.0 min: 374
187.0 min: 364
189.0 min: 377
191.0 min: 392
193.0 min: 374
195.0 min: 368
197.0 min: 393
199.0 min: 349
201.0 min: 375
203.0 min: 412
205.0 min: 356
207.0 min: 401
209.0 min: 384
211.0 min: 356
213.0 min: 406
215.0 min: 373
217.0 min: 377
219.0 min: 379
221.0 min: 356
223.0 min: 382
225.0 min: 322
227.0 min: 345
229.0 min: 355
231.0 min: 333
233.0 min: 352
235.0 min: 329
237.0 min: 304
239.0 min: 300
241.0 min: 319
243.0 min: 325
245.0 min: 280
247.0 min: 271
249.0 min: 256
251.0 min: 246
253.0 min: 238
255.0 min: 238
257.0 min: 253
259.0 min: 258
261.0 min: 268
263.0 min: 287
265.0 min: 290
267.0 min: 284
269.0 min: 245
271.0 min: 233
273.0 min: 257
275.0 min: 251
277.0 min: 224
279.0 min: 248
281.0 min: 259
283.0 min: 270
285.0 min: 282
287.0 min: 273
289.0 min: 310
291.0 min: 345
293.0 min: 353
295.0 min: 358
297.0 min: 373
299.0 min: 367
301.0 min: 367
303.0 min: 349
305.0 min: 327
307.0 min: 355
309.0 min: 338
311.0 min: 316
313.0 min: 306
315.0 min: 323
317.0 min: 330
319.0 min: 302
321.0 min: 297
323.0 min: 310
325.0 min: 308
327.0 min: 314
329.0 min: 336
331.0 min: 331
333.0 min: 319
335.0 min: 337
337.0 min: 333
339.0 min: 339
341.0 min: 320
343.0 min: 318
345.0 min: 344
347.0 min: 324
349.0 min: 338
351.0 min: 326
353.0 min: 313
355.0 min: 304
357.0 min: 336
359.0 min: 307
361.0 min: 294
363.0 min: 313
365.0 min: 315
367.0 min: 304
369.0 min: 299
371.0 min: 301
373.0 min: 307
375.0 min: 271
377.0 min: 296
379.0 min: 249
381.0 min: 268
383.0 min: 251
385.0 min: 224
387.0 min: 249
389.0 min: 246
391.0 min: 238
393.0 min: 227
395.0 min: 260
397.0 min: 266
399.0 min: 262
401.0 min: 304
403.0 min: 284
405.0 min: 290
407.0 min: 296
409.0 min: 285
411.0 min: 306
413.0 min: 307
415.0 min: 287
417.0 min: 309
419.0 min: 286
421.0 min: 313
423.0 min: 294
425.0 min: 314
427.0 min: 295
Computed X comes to 4.7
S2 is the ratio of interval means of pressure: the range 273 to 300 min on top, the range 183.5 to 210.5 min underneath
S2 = 0.8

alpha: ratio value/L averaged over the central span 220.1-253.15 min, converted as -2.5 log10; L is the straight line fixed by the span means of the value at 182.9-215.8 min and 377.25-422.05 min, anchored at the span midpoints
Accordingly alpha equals 0.14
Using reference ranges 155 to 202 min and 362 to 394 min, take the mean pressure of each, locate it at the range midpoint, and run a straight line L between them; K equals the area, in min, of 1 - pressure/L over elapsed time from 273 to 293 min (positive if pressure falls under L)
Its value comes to 2.4 min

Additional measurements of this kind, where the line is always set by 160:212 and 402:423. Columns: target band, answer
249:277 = 7.00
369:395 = 3.71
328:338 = -0.34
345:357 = -0.35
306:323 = 0.31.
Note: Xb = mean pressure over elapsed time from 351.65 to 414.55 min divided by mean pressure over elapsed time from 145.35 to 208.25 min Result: 0.8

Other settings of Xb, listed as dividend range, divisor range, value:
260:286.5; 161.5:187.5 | 0.74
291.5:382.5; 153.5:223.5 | 0.87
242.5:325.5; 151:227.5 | 0.81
